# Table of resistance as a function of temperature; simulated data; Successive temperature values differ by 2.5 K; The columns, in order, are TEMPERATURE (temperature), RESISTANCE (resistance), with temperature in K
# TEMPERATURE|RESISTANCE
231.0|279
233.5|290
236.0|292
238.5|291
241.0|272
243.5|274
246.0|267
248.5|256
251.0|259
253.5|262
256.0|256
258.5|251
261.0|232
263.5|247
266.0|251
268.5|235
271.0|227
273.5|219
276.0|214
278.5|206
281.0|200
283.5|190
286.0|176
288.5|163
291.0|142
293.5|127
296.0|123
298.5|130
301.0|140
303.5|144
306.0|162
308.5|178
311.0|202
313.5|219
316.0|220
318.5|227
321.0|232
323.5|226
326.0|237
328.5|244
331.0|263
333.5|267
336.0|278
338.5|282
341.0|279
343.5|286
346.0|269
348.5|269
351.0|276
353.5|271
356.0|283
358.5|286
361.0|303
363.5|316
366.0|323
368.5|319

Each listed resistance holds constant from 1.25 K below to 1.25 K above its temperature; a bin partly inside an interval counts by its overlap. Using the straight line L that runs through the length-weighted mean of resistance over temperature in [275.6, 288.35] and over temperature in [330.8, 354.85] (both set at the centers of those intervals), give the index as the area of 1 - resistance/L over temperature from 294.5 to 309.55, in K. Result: 5.12 K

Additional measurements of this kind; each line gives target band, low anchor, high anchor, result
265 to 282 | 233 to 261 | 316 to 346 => 2.7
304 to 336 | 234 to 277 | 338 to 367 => 6.1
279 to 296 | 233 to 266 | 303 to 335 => 5.3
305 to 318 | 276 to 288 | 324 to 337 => 1.9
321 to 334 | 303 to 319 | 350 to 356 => -1.1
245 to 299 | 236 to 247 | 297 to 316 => 4.4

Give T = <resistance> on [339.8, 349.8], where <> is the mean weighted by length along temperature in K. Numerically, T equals 276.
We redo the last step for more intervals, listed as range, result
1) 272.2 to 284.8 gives 206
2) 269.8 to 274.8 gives 223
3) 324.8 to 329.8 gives 241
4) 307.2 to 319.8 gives 209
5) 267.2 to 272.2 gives 231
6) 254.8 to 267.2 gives 247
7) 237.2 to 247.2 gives 276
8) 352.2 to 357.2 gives 277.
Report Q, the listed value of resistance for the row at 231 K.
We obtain 279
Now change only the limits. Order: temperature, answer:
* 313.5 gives 219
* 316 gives 220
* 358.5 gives 286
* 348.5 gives 269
